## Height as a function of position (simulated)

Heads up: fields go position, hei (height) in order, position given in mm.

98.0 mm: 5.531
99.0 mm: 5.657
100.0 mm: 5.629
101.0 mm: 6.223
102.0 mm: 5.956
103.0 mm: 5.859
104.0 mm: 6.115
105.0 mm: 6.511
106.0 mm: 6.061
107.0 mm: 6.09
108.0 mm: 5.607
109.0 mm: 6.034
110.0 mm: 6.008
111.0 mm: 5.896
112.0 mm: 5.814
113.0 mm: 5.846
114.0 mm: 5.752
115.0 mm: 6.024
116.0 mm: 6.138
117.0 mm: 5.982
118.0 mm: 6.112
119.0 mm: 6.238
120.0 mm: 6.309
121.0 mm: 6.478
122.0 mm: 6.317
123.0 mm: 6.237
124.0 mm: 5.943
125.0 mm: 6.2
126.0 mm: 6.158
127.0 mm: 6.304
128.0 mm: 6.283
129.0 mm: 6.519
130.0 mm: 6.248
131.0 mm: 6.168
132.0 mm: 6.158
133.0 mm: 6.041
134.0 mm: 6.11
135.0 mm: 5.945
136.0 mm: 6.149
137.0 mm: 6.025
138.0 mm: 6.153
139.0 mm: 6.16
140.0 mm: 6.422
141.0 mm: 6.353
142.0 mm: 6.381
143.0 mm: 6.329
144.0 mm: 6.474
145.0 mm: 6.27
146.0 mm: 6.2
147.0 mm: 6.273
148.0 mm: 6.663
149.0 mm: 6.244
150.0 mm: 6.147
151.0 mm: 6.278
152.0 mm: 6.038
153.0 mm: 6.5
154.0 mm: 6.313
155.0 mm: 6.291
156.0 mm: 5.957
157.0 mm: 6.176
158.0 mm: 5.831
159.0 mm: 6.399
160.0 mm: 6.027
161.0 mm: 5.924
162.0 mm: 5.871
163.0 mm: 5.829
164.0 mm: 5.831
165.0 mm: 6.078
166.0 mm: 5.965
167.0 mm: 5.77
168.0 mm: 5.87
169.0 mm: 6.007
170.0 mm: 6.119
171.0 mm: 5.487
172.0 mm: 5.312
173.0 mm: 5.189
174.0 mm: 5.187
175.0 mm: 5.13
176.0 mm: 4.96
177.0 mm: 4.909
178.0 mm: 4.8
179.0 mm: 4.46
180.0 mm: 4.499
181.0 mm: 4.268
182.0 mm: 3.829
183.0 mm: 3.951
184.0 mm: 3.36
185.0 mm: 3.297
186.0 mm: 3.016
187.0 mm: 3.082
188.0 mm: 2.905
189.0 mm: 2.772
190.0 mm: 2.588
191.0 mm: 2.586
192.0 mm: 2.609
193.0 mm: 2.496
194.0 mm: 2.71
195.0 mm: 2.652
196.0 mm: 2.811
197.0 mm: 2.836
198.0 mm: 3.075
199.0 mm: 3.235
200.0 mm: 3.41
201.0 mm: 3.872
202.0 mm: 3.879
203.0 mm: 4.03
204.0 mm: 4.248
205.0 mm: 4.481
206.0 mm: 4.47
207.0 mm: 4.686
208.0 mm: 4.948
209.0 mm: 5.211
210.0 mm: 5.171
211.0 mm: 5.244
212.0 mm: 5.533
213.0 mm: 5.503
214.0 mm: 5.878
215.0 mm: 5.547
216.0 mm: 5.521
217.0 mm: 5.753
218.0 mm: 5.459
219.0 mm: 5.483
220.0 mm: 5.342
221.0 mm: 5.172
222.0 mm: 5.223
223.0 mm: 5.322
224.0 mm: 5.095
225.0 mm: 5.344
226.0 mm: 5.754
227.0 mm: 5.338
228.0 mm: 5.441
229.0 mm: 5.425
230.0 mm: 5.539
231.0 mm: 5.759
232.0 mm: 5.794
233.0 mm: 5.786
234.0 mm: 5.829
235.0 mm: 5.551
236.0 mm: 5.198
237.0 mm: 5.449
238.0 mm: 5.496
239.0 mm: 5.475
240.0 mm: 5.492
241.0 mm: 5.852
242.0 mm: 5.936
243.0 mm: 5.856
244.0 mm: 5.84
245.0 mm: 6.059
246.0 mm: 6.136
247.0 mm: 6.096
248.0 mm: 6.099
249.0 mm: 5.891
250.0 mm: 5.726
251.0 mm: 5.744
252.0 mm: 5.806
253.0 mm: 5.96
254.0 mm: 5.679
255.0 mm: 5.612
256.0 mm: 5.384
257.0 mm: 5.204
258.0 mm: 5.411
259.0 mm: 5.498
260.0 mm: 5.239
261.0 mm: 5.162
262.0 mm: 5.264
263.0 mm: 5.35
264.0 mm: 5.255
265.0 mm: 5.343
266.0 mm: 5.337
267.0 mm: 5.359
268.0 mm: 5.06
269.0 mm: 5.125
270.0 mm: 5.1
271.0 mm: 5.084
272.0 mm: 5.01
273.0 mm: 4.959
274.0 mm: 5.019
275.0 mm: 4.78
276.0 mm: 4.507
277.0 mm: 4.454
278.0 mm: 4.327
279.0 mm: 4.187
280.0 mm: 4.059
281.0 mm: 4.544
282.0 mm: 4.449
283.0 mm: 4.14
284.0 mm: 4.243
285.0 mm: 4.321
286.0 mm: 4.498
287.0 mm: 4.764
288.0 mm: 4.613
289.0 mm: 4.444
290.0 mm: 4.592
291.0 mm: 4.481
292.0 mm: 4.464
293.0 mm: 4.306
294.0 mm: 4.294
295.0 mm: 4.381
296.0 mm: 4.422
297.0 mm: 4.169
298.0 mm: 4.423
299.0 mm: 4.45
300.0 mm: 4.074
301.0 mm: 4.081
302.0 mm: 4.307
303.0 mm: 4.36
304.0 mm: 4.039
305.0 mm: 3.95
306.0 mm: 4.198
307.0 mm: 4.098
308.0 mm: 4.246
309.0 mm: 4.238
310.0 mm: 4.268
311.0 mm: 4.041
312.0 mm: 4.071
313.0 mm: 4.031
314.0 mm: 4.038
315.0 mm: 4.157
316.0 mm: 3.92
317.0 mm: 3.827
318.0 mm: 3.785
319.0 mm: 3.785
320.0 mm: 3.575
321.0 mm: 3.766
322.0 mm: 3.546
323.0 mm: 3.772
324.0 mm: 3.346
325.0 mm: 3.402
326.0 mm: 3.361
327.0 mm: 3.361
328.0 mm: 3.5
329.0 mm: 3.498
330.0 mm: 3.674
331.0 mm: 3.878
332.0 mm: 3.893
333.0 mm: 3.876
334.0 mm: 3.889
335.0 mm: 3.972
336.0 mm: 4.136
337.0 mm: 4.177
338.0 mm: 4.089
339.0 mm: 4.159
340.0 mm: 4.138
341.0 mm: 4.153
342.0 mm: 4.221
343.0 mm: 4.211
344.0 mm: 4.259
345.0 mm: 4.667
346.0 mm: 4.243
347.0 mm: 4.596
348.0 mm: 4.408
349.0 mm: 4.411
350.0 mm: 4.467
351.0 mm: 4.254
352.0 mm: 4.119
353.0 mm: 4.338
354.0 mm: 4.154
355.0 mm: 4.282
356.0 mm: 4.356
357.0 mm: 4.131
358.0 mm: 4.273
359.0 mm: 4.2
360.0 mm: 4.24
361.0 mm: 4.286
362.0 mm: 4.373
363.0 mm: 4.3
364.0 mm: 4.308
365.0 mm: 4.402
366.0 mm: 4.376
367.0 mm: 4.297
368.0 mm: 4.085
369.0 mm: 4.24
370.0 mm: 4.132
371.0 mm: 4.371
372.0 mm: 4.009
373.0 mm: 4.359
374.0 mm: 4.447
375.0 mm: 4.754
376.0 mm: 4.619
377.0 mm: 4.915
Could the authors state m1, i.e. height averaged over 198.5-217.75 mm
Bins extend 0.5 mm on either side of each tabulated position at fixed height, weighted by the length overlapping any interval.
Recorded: 4.78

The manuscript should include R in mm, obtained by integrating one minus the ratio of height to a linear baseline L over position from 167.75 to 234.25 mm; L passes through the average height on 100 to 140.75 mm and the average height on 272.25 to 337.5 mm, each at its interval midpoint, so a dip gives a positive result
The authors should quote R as 8.3 mm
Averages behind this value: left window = 6.11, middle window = 4.56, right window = 4.13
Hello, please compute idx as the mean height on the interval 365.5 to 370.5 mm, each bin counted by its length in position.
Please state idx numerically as 4.23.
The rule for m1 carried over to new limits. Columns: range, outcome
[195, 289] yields 5.09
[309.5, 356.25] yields 4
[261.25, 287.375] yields 4.79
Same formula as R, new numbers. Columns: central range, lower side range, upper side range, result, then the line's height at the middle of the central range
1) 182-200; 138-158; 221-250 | 9.0 mm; 5.96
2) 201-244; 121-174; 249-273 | 2.4 mm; 5.63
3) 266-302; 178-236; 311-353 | -3.5 mm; 4.16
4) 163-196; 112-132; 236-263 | 9.1 mm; 5.93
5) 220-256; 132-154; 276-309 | -4.5 mm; 5.03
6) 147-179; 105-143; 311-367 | -0.4 mm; 5.76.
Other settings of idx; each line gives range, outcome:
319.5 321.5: 3.67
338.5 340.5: 4.15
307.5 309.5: 4.24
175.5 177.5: 4.93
